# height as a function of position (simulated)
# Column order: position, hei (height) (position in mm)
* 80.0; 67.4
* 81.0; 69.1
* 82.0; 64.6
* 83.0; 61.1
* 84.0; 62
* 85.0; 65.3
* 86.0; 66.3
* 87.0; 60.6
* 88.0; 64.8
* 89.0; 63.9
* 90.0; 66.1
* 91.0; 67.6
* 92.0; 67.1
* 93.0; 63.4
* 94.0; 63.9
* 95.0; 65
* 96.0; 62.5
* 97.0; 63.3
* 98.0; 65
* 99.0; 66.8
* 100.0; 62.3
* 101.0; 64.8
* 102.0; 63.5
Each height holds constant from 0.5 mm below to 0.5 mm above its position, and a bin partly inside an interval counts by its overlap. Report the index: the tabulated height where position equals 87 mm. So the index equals 60.6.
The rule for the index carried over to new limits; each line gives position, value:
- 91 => 67.6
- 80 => 67.4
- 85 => 65.3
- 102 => 63.5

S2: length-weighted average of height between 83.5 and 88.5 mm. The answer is 63.8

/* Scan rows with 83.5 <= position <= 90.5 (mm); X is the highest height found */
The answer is 66.3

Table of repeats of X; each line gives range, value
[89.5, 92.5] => 67.6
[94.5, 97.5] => 65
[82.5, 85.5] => 65.3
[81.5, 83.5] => 64.6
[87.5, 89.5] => 64.8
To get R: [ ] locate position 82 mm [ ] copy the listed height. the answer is 64.6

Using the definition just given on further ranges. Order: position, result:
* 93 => 63.4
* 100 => 62.3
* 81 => 69.1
